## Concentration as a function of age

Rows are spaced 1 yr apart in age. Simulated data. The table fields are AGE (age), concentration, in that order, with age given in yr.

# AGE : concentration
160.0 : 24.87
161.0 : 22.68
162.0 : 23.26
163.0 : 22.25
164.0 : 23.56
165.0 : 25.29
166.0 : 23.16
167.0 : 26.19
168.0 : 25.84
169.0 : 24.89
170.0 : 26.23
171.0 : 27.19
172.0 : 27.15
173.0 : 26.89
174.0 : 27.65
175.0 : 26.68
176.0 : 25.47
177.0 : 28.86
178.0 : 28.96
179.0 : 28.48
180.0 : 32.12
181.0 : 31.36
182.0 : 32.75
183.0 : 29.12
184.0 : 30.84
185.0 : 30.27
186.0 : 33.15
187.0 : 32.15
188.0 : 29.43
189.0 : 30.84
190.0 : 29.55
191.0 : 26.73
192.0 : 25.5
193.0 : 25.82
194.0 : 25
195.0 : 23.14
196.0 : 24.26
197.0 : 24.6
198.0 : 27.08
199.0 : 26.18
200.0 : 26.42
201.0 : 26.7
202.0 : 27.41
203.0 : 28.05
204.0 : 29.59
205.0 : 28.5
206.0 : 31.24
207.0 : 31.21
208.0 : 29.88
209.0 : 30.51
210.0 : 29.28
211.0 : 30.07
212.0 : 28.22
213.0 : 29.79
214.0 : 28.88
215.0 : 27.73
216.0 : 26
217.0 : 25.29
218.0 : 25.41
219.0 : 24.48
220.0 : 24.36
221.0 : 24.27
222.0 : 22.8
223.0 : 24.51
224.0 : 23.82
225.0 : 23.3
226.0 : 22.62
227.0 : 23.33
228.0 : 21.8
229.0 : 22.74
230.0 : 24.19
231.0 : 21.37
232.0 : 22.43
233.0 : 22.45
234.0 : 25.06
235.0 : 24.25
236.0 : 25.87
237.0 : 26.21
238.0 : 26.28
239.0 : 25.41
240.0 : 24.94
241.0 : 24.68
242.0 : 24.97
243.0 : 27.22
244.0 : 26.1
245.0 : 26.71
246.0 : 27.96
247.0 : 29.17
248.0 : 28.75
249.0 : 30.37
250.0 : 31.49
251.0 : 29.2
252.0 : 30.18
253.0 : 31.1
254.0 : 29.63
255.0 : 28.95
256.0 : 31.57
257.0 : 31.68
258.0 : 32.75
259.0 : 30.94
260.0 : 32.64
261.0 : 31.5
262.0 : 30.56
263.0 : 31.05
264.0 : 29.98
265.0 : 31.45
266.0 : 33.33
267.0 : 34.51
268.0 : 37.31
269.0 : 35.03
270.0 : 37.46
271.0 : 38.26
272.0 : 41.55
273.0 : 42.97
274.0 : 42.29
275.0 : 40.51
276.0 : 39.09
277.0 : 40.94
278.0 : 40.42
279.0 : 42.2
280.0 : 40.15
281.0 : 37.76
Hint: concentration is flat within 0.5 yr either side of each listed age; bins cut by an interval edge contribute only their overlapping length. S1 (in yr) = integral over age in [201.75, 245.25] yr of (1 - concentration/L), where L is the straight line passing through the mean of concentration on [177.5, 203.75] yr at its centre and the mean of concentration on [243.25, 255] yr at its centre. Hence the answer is 4.2 yr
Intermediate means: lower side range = 28.3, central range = 26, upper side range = 29.1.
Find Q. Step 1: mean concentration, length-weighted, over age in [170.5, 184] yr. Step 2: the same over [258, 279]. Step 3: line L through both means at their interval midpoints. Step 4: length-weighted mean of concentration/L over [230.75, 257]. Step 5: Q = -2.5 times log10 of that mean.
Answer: 0.25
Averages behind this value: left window 28.7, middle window 27.2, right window 36.2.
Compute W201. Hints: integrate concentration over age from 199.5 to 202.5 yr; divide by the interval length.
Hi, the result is 26.8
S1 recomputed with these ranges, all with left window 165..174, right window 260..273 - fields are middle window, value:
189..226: 3.15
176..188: -1.48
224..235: 2.91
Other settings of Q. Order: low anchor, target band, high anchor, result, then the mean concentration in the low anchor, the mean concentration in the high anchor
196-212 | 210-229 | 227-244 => 0.043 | 28.3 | 24.4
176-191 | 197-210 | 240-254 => 0.044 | 30.3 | 28.2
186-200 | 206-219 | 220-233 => -0.149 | 27.1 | 23.1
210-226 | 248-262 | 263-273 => 0.076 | 25.9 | 35.6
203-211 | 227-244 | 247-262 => 0.239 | 29.9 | 30.7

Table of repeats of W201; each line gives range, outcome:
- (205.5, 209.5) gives 30.7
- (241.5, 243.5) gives 26.1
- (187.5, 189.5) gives 30.1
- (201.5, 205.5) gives 28.4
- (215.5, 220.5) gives 25.1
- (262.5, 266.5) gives 31.5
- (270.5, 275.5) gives 41.1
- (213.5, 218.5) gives 26.7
